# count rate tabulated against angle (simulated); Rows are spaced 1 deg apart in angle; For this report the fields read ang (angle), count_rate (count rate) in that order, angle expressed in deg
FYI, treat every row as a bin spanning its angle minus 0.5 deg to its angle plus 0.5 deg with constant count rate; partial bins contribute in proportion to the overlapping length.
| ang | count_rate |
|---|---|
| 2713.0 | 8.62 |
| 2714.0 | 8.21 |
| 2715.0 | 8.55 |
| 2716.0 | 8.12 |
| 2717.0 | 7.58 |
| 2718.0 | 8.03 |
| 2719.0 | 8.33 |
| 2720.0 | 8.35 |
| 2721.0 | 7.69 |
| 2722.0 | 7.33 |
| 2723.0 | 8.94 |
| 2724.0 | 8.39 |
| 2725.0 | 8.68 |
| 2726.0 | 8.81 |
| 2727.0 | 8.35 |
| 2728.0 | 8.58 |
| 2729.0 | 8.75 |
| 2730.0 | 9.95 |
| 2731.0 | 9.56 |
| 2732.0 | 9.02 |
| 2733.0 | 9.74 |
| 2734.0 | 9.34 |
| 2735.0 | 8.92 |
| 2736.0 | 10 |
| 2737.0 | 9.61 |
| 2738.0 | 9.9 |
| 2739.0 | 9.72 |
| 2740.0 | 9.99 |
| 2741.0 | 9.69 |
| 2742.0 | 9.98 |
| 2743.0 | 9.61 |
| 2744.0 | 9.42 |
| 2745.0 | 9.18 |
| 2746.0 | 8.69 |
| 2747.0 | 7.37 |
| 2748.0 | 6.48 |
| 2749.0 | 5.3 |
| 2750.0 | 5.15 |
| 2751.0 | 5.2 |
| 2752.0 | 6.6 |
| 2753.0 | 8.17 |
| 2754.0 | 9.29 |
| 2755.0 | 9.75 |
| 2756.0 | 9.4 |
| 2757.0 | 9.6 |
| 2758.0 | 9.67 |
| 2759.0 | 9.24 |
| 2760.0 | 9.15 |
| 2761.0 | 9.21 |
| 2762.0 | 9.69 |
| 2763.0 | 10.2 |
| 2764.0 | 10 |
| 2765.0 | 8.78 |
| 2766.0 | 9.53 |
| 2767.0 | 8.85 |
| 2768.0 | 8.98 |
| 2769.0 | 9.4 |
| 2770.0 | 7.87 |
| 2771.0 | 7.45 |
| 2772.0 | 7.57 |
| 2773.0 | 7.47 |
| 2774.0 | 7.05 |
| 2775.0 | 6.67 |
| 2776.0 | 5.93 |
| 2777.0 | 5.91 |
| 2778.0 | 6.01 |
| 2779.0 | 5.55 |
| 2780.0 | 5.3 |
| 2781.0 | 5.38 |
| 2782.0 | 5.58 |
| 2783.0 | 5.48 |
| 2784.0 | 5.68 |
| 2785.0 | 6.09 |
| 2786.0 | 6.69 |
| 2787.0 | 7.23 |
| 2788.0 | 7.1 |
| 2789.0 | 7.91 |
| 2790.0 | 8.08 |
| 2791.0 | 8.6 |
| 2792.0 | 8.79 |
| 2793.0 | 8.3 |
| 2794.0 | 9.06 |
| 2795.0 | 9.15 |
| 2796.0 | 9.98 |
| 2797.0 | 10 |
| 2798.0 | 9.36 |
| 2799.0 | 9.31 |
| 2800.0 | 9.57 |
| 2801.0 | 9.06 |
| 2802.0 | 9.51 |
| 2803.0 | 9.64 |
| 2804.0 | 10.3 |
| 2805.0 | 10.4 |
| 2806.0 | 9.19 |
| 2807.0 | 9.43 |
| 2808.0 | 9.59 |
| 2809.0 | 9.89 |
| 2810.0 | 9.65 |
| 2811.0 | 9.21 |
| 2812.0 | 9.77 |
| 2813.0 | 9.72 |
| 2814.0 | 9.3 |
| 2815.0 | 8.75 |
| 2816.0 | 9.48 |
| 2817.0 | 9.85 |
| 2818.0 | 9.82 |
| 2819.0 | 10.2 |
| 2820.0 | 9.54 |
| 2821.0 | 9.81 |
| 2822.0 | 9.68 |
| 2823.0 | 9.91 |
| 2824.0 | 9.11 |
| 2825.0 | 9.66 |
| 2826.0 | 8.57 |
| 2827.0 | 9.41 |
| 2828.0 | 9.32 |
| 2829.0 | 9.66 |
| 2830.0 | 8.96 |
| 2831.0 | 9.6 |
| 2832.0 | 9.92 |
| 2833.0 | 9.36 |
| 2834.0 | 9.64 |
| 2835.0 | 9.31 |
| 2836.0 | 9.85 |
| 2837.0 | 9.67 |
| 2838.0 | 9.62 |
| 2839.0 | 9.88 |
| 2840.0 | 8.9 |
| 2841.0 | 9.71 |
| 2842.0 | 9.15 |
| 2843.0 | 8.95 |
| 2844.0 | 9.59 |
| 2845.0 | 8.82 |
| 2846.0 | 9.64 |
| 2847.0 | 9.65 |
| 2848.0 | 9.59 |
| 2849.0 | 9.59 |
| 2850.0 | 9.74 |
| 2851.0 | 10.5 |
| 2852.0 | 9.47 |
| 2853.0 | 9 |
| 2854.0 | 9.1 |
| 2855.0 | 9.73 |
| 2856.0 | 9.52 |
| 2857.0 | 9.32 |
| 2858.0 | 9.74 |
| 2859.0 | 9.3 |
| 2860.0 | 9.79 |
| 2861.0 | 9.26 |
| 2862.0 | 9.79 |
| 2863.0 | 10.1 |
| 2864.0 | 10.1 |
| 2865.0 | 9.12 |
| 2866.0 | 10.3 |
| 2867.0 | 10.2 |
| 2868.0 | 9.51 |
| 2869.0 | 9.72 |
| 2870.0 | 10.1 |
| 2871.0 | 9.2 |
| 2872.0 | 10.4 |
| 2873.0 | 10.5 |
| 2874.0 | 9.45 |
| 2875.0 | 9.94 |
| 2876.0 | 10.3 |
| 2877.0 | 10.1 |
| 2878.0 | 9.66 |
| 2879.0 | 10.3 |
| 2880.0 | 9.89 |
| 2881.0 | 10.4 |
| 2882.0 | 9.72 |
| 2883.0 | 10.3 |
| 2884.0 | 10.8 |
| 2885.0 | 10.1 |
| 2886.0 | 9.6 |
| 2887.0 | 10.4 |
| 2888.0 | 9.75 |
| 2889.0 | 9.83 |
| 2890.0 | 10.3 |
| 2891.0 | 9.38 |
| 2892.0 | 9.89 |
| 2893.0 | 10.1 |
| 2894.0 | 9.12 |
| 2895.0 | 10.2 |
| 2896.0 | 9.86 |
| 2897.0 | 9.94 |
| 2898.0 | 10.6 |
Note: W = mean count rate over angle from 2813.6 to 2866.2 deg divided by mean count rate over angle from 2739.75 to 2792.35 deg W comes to 1.21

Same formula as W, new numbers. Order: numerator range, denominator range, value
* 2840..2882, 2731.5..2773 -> 1.10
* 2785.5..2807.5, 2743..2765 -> 1.06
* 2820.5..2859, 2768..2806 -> 1.21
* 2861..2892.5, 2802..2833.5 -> 1.04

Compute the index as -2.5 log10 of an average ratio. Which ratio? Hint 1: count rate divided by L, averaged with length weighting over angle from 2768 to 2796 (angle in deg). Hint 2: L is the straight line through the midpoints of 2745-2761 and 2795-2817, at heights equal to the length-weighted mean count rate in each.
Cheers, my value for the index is 0.23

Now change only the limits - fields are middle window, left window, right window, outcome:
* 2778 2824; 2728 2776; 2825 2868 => 0.06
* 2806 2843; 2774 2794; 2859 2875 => -0.16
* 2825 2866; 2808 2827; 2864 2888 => 0.03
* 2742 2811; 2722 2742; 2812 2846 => 0.14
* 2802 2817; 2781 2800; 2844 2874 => -0.15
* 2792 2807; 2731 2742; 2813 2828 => 0.01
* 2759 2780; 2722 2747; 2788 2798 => 0.12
